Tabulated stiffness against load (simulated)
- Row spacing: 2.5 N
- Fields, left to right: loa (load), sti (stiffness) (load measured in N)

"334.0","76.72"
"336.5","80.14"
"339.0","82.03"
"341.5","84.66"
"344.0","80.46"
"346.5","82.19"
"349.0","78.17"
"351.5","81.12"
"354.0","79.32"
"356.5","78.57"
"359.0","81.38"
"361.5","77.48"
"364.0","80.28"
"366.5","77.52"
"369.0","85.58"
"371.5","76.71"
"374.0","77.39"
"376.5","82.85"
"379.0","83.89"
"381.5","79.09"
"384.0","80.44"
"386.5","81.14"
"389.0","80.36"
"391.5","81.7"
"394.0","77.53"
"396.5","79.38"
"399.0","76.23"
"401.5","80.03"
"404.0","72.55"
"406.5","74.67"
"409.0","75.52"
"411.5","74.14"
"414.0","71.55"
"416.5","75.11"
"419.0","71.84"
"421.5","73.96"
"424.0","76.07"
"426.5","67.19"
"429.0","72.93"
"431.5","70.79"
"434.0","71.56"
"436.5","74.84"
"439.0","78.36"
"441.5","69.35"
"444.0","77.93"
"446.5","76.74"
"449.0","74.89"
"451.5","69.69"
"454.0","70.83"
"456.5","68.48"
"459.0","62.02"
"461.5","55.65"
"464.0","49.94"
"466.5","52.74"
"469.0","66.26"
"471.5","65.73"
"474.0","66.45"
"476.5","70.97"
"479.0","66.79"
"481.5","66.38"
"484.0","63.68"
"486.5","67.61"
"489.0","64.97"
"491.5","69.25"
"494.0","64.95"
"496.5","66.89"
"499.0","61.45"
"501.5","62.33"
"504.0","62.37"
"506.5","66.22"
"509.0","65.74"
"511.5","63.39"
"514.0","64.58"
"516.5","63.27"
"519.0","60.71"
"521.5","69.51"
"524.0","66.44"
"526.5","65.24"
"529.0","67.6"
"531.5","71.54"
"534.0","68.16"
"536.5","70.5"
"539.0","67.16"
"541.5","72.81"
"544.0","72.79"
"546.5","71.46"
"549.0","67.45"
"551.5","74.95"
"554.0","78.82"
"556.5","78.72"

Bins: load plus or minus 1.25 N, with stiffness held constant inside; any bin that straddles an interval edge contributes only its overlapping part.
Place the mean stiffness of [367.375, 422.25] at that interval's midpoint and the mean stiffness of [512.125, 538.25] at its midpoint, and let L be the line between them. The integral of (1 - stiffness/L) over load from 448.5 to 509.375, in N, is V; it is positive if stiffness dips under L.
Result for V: 5.0 N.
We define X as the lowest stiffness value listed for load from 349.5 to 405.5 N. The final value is 72.55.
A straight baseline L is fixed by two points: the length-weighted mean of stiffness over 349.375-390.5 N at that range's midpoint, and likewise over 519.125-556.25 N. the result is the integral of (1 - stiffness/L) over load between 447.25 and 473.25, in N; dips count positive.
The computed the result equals 3.8 N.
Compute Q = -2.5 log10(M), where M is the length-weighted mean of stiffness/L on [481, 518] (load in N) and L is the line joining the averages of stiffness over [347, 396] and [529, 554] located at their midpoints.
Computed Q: 0.13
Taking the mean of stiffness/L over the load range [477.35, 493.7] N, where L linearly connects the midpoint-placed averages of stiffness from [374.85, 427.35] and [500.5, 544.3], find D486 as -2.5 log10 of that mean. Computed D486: 0.052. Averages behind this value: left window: 77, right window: 66.6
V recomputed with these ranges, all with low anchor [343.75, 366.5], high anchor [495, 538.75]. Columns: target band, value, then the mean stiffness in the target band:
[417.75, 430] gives 0.2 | 72.4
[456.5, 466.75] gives 2.0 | 56.9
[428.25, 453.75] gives -0.5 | 73.6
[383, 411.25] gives -0.7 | 78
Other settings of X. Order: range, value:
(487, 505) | 61.45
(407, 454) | 67.19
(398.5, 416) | 71.55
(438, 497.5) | 49.94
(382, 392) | 80.36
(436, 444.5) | 69.35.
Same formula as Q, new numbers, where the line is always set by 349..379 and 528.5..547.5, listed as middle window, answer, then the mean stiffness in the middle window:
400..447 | 0.04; 73.9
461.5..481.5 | 0.18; 62.5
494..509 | 0.13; 64.1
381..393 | -0.03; 80.6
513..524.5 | 0.11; 64.8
